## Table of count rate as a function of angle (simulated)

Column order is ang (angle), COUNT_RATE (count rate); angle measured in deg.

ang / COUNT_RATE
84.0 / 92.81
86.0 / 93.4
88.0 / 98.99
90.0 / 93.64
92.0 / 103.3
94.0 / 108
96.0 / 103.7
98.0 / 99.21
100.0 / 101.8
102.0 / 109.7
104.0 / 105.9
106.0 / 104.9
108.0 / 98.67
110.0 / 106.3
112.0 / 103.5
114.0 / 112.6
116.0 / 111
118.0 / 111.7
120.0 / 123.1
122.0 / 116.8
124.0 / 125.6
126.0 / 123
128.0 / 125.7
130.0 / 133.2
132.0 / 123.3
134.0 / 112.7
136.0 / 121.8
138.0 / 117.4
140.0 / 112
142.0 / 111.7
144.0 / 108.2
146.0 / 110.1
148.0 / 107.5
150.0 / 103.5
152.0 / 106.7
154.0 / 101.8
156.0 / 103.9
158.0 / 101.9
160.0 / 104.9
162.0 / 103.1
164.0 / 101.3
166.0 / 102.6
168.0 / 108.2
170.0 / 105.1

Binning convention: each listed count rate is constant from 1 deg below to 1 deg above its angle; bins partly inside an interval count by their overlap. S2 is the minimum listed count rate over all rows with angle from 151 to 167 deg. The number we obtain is 101.3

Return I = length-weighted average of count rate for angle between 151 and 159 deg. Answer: 104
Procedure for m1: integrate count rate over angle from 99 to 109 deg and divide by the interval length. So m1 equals 104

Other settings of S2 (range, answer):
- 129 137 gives 112.7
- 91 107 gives 99.21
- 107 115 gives 98.67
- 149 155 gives 101.8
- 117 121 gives 111.7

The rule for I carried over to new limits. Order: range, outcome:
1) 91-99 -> 104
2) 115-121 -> 115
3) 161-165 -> 102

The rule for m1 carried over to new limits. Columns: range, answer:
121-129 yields 123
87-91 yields 96.3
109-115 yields 107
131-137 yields 119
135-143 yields 116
